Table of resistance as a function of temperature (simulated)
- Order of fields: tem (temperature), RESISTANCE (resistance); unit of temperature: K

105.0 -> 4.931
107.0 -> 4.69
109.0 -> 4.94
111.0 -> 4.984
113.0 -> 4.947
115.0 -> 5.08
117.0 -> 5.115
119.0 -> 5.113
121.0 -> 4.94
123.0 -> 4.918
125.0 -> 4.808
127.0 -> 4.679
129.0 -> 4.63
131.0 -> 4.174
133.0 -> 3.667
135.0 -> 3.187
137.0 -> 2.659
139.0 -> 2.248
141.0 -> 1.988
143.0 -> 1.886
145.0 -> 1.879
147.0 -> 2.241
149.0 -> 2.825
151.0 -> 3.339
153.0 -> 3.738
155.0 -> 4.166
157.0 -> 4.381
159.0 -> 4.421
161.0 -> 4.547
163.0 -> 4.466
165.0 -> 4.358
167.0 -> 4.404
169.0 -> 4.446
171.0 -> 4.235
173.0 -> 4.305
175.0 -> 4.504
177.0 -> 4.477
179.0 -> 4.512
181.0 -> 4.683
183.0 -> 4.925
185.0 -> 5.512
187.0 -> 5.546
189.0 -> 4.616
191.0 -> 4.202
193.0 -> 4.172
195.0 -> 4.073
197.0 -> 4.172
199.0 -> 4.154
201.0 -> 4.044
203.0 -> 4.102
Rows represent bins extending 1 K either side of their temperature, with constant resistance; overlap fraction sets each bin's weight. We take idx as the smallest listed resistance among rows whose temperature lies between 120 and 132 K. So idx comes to 4.174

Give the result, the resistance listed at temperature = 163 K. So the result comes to 4.466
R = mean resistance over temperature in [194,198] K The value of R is 4.12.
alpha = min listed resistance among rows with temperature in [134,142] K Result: 1.988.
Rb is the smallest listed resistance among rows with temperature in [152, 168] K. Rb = 3.738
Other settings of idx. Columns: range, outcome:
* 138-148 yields 1.879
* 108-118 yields 4.94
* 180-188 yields 4.683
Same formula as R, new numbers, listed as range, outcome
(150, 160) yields 4.01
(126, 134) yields 4.29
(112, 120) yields 5.06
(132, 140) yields 2.94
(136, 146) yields 2.13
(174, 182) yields 4.54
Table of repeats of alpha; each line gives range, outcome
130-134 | 3.667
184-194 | 4.172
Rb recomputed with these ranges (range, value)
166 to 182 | 4.235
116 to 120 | 5.113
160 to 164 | 4.466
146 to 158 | 2.241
